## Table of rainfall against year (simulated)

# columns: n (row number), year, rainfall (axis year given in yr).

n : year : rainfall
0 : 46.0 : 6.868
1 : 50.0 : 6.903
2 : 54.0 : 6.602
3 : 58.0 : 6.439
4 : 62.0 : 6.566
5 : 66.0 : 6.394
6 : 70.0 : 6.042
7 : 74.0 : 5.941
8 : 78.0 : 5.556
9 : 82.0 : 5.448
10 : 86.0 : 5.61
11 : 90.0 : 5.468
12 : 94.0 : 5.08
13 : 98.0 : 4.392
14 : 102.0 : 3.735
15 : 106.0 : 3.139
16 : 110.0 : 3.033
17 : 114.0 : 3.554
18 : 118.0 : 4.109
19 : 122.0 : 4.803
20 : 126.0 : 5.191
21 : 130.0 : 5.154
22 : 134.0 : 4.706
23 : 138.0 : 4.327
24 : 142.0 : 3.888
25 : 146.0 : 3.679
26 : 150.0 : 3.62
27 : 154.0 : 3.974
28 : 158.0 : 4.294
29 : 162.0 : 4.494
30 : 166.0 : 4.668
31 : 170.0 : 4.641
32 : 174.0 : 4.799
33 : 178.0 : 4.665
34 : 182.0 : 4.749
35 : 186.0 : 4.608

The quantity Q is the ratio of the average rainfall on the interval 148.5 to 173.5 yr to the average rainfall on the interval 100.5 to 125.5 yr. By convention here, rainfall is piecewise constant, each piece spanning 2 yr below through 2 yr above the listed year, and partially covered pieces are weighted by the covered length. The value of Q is 1.13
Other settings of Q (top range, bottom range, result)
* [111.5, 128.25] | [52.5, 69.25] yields 0.68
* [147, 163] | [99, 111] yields 1.18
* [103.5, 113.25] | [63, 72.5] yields 0.51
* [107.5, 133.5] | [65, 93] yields 0.75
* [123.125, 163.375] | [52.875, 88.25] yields 0.72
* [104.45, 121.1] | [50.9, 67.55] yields 0.54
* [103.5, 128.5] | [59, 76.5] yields 0.64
